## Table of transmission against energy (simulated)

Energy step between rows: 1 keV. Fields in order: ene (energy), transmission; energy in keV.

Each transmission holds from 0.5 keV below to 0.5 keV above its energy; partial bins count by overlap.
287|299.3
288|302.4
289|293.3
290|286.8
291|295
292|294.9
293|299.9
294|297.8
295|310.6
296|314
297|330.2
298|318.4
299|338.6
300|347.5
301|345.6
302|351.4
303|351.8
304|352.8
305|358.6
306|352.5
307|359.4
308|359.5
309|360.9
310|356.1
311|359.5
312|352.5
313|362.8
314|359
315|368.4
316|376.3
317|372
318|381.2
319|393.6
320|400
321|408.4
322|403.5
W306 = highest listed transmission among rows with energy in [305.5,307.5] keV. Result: 359.4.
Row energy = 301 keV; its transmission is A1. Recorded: 345.6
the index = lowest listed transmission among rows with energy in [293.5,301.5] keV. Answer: 297.8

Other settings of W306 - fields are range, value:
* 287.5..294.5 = 302.4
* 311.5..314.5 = 362.8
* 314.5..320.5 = 400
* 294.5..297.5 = 330.2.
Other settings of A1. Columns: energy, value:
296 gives 314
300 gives 347.5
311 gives 359.5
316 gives 376.3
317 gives 372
